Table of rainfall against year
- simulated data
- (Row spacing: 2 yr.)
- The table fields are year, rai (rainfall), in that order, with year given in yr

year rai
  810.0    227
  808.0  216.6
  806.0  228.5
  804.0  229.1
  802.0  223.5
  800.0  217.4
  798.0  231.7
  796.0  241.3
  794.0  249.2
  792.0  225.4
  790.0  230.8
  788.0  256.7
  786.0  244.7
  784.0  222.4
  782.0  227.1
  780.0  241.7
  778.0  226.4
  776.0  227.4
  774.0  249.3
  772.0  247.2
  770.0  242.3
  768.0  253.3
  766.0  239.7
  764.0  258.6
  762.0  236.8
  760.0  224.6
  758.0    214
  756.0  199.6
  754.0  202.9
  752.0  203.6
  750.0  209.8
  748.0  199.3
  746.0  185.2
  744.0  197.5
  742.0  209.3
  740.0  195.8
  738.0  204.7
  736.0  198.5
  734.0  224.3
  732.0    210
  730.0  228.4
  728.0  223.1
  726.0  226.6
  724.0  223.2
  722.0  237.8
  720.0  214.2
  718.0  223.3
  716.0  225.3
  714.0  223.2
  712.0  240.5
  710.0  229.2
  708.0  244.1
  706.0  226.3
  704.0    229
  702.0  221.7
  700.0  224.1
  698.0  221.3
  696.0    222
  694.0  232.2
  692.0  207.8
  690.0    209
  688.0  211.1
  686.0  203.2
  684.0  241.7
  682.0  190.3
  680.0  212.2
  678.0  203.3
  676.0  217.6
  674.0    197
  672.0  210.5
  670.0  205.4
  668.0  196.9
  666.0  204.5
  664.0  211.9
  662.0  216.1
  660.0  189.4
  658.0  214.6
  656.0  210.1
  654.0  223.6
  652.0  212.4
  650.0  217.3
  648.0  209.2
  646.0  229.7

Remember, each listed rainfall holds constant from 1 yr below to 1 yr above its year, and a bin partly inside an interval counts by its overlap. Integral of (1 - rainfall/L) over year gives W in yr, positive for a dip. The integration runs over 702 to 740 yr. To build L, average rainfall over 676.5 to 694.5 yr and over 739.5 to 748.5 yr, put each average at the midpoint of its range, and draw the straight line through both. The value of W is -3.7 yr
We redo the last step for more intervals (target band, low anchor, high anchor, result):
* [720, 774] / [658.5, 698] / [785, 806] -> 1.19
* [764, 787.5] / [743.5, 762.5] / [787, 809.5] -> -2.19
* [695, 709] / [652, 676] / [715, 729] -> -0.51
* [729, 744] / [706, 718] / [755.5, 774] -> 1.57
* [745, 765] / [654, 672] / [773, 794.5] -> 1.39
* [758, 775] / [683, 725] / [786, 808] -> -0.88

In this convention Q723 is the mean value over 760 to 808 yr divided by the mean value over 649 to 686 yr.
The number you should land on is 1.1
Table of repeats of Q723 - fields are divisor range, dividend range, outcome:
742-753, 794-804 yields 1.15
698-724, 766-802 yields 1.04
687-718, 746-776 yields 1.01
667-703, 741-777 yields 1.05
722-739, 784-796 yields 1.10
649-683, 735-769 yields 1.03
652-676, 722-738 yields 1.06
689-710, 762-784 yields 1.07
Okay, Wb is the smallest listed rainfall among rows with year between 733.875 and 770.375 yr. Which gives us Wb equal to 185.2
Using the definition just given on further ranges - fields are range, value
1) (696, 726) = 214.2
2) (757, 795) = 214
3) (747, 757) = 199.3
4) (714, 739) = 198.5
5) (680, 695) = 190.3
